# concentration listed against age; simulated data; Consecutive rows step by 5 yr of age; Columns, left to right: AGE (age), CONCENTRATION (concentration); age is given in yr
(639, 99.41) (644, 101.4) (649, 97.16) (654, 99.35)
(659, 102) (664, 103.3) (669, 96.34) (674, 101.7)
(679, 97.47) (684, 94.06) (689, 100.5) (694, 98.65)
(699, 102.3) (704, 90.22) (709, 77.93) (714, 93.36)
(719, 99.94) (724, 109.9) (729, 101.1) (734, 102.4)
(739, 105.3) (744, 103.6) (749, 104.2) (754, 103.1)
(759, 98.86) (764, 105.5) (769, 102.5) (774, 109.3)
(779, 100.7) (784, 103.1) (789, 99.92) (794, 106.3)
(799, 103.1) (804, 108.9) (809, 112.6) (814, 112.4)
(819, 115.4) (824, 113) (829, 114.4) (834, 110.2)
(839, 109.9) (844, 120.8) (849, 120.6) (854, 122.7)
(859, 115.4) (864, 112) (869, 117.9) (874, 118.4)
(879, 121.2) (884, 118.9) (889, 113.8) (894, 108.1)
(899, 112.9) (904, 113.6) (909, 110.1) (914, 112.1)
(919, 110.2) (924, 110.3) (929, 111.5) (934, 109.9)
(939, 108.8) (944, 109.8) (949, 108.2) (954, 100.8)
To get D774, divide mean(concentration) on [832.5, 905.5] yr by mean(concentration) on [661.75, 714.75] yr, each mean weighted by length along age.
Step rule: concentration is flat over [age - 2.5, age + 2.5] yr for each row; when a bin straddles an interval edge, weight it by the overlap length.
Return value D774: 1.2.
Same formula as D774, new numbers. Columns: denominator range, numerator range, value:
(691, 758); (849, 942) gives 1.15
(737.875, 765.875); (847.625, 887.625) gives 1.14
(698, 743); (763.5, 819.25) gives 1.08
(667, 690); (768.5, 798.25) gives 1.06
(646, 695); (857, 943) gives 1.14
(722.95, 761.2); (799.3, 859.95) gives 1.11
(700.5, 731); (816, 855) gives 1.21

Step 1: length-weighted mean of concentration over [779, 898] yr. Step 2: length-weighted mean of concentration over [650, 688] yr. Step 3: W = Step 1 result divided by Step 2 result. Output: 1.1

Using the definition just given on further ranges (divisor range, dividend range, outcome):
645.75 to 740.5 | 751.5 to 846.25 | 1.09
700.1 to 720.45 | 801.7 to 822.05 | 1.24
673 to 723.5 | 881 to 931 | 1.17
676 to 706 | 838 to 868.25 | 1.20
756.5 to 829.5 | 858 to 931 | 1.06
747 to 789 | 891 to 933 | 1.08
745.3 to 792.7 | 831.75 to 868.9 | 1.13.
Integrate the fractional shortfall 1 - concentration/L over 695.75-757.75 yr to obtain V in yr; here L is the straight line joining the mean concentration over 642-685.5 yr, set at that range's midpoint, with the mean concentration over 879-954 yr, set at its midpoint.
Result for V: 1.7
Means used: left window 99.3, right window 111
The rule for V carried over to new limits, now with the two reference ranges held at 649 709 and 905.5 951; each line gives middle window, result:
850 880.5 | -3.1 yr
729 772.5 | -0.8 yr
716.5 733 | -0.6 yr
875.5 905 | -1.8 yr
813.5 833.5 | -1.6 yr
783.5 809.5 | -0.4 yr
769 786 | -0.2 yr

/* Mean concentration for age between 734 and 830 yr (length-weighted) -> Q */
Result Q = 106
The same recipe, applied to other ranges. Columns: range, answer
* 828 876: 116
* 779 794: 102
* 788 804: 104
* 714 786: 103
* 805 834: 113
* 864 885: 118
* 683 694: 98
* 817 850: 115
